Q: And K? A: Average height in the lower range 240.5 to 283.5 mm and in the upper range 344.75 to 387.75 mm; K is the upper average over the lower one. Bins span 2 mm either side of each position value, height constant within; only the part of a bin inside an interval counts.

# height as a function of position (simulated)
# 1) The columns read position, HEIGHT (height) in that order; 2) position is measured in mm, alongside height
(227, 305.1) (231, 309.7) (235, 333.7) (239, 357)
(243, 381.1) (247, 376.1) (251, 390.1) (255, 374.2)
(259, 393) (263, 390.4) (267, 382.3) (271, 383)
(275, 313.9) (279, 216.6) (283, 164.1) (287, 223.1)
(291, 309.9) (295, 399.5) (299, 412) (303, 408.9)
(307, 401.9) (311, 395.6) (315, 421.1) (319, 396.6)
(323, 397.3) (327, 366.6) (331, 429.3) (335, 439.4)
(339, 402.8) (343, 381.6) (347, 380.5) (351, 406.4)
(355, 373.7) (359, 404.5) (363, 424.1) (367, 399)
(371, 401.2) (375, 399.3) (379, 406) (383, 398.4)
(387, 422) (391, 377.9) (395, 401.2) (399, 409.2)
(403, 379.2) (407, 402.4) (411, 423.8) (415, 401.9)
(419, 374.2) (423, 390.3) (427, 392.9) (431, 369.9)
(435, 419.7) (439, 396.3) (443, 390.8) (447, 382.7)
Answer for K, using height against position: 1.15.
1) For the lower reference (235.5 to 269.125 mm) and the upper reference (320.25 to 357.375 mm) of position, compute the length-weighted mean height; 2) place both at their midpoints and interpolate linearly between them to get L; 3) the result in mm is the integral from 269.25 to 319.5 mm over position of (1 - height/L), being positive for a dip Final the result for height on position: 6.2 mm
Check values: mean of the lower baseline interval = 378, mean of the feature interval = 340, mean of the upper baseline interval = 398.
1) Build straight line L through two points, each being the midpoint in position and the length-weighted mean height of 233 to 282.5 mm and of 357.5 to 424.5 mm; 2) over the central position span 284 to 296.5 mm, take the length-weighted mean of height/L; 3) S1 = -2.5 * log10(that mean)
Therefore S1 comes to 0.23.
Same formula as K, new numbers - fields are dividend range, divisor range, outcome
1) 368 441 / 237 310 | 1.14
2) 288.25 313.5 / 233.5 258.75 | 1.03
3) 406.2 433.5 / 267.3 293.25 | 1.42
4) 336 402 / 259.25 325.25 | 1.13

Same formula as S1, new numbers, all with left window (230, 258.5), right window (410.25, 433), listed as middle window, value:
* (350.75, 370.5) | -0.06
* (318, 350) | -0.06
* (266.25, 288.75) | 0.32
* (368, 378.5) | -0.05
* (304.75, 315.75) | -0.09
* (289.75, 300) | -0.01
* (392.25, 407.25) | -0.03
